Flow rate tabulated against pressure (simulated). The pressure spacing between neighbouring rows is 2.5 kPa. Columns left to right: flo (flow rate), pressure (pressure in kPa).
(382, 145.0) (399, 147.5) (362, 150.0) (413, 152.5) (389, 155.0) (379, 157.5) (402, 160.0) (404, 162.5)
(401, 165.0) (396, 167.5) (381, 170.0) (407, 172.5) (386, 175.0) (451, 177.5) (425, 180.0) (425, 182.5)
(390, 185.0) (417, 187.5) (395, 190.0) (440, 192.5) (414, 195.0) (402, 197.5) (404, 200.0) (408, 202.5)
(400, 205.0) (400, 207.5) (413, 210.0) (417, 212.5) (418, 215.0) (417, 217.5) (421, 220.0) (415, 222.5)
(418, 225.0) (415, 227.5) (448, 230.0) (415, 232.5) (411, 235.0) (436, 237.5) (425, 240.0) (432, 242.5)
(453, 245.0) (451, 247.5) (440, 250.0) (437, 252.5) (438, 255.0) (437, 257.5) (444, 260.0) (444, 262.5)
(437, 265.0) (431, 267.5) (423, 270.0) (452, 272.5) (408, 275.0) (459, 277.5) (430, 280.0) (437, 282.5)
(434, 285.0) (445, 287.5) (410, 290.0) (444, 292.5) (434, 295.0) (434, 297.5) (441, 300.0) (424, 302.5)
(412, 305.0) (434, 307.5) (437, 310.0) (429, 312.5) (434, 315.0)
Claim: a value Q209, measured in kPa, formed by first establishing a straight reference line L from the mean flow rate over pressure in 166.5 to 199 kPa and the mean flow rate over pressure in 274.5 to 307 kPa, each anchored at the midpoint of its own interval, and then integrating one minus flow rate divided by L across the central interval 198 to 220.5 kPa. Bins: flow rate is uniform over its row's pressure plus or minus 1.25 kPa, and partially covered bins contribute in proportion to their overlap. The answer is 0.3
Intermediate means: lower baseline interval 410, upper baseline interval 432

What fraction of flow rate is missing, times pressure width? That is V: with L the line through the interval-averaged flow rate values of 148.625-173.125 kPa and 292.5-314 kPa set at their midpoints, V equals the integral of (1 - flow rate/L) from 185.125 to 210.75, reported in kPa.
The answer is -0.3 kPa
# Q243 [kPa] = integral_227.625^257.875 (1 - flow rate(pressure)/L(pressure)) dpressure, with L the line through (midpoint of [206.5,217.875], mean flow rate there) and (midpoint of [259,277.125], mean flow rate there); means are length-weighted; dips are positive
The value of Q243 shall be -0.7 kPa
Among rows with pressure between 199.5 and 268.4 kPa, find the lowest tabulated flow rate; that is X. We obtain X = 400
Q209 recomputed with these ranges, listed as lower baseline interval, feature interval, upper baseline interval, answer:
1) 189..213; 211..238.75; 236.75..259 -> 0.2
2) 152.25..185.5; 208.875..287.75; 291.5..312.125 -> -2.0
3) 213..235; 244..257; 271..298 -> -0.5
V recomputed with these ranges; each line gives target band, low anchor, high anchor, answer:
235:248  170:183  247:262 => 0.0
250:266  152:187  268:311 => -0.5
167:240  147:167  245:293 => -0.4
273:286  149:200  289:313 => -0.3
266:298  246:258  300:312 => 0.0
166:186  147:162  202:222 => -0.4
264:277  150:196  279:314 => -0.2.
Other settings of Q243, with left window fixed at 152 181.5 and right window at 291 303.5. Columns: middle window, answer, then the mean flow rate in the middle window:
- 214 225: -0.1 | 418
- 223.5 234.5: -0.1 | 423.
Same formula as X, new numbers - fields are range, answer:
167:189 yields 381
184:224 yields 390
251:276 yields 408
